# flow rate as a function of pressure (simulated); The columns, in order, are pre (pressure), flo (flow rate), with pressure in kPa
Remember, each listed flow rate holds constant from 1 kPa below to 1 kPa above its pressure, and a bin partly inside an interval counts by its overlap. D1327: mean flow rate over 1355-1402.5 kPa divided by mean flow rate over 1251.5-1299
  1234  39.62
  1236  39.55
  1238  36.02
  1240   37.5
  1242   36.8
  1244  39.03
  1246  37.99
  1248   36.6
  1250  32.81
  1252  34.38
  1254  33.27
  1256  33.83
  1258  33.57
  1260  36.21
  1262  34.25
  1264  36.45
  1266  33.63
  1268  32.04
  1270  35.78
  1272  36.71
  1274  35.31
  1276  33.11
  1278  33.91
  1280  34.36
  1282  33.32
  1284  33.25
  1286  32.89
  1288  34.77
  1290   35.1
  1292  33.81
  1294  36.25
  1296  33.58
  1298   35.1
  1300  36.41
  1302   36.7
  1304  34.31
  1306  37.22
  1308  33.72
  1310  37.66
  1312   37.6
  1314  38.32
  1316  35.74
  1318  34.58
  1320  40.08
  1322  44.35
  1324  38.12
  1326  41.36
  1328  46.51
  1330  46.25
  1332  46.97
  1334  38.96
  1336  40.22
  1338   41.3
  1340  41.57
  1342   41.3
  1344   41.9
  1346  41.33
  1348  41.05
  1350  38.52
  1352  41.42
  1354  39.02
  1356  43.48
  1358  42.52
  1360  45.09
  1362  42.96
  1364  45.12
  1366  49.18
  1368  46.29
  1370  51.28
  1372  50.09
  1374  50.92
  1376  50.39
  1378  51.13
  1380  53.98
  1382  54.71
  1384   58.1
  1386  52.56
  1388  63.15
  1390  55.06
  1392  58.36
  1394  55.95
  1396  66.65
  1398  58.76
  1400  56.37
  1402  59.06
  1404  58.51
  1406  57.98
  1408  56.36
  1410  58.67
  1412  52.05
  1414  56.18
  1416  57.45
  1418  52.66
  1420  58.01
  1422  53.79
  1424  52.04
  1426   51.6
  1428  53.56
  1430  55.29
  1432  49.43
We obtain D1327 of 1.5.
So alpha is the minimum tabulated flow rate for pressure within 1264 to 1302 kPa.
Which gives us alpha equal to 32.04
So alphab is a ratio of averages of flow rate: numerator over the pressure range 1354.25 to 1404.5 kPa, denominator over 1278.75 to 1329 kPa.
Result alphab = 1.4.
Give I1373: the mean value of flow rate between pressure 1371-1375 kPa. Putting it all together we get 50.5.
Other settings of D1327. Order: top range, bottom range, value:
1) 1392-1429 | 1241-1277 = 1.61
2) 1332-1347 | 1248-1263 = 1.21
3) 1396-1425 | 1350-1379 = 1.23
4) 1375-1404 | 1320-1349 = 1.35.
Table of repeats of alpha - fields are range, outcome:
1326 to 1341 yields 38.96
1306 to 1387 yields 33.72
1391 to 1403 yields 55.95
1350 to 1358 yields 38.52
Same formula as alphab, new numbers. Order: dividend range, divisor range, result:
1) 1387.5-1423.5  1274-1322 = 1.62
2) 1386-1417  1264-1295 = 1.68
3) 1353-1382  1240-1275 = 1.35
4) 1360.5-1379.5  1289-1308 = 1.38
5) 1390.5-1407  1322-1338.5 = 1.38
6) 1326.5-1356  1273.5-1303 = 1.21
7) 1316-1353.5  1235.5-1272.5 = 1.16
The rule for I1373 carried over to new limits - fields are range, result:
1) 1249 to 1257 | 33.6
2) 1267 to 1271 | 33.9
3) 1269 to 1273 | 36.2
